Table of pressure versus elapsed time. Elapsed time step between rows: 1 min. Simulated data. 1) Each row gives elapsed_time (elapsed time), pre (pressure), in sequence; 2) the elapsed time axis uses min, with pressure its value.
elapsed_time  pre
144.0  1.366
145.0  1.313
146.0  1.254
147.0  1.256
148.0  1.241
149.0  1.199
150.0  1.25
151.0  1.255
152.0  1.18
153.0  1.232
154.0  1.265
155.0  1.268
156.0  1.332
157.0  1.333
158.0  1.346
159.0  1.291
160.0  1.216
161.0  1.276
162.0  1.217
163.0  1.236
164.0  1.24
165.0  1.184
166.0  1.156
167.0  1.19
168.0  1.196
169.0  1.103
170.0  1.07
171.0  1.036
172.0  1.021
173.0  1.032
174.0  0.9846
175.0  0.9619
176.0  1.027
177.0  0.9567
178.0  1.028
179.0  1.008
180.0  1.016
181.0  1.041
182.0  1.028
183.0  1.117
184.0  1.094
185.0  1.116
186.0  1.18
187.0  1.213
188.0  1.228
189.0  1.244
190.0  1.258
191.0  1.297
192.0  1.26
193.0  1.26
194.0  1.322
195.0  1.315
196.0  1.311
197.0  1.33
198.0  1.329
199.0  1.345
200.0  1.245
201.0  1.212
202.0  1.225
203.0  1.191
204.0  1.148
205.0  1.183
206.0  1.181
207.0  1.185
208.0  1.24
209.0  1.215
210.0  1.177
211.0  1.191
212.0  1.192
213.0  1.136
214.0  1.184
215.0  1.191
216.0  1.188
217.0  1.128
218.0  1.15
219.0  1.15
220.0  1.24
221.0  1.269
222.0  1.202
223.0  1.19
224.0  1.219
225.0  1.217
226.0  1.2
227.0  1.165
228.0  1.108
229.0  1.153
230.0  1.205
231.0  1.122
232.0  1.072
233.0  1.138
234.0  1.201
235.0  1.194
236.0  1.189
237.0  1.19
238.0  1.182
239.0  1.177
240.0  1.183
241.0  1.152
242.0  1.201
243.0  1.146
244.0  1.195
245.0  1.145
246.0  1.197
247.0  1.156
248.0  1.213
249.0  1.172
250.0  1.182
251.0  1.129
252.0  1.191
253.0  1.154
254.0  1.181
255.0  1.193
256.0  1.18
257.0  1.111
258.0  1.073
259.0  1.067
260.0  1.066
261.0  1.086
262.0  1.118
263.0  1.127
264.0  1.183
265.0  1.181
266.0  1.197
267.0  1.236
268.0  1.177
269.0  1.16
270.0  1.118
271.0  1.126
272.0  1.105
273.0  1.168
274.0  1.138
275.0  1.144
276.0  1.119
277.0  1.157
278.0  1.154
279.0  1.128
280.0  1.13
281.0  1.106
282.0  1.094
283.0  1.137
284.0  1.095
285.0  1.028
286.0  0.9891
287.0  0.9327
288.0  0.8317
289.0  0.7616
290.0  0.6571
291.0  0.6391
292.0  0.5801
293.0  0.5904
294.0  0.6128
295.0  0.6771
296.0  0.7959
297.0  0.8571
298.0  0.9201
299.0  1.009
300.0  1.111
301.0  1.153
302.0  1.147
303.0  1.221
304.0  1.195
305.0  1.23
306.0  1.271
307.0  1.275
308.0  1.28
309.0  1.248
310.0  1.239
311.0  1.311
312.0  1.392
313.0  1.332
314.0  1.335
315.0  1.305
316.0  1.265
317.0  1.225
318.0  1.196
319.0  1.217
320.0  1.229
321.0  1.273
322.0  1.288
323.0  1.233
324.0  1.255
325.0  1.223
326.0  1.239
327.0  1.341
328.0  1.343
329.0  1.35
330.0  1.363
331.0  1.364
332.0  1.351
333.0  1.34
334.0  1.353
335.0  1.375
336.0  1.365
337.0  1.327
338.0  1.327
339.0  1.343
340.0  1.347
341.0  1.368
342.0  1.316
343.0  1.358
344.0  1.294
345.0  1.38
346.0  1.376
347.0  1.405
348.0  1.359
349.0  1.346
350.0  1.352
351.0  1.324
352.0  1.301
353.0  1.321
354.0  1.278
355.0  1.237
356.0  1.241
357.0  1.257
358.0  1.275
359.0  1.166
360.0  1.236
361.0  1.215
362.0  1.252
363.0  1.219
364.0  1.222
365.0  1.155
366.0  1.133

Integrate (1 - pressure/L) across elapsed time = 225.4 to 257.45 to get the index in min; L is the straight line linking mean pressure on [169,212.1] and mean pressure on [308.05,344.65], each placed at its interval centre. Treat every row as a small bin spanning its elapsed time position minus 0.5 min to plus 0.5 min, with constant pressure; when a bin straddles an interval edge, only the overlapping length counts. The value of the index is 1.3 min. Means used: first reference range 1.16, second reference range 1.31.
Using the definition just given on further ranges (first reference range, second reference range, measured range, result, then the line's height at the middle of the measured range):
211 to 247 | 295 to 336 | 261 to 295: 5.15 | 1.21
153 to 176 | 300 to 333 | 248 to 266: 1.31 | 1.23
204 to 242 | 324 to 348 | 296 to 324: 2.09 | 1.3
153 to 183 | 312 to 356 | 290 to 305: 4.47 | 1.28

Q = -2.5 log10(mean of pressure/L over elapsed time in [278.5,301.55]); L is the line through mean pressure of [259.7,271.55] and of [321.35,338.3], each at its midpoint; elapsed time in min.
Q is 0.32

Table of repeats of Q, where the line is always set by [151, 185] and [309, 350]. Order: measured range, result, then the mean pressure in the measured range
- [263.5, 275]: 0.08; 1.16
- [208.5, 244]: 0.02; 1.18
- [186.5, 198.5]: -0.10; 1.28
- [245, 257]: 0.05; 1.17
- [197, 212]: -0.04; 1.22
